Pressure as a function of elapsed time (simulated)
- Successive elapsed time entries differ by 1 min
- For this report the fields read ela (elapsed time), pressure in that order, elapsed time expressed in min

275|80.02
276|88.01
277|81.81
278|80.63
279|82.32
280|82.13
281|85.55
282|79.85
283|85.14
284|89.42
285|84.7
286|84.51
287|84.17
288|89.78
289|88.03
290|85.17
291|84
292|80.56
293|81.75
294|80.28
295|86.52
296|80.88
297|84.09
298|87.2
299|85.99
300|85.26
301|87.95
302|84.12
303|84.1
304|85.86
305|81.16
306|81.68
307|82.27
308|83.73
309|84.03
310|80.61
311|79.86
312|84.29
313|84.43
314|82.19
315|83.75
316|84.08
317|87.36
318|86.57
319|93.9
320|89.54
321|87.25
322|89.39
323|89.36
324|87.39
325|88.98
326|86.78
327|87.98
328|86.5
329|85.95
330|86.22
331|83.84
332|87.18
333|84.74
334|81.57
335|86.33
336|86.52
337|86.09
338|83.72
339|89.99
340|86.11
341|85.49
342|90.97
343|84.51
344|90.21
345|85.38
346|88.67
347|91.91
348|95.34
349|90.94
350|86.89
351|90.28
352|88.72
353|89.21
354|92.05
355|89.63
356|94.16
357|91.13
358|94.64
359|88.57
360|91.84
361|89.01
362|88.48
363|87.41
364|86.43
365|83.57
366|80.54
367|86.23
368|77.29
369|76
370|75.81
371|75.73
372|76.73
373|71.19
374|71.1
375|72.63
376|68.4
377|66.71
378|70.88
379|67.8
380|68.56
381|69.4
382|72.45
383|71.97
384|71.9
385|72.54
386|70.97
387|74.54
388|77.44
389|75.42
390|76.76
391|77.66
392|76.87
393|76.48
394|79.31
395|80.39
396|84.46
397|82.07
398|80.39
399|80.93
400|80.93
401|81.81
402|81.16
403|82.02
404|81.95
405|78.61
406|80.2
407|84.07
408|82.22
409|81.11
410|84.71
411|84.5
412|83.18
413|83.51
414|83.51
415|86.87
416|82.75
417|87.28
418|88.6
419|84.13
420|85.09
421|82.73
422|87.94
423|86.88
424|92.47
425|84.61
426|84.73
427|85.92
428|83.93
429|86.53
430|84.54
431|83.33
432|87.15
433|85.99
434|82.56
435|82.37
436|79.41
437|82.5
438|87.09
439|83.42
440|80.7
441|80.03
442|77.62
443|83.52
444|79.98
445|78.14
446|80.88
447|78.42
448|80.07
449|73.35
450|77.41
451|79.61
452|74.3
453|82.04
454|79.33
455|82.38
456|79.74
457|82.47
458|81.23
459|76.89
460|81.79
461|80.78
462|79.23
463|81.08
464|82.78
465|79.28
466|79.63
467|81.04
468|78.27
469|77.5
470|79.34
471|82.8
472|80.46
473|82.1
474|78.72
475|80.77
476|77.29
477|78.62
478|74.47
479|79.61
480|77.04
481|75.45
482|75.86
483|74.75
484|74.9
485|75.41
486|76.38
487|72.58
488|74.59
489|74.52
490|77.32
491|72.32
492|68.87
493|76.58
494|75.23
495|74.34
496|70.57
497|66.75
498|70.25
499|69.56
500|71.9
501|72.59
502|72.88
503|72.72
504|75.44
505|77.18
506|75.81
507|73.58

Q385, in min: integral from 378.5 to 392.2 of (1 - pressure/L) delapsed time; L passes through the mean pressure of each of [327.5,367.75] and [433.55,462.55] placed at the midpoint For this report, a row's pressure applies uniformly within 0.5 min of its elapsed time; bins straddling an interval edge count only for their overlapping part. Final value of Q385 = 1.92 min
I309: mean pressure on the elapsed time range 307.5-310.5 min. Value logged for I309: 82.8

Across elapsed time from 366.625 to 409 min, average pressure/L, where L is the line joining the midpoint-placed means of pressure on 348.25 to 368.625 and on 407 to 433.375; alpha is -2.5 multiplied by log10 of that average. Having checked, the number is 0.14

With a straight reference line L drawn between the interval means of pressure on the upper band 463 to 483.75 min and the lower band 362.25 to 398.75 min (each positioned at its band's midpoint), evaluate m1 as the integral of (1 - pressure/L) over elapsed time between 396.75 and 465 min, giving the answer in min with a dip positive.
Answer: -4.2 min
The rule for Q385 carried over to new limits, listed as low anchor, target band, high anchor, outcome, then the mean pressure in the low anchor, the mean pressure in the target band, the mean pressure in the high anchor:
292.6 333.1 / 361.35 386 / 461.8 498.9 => 2.02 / 85.3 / 75.4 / 76.6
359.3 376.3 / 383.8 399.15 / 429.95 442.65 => 0.69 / 80.1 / 77.4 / 82.8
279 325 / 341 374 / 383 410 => -1.98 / 84.9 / 86.3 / 78.9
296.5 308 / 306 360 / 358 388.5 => -4.07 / 84.5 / 87.3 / 77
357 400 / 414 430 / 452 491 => -1.57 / 78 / 85.9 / 78.5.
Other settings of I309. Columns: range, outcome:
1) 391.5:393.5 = 76.7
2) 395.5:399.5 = 82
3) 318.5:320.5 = 91.7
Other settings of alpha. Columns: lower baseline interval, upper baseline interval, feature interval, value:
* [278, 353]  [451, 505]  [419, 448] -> -0.06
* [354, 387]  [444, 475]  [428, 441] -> -0.06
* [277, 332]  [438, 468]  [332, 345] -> -0.03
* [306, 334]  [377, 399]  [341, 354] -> -0.10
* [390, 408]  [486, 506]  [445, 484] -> -0.05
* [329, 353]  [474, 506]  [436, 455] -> -0.02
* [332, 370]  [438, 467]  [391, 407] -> 0.04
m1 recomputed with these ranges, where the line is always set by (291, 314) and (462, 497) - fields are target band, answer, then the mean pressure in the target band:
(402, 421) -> -1.0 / 83.5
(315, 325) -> -0.6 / 88.1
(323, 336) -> -0.6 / 86.3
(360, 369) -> -0.4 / 84.8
